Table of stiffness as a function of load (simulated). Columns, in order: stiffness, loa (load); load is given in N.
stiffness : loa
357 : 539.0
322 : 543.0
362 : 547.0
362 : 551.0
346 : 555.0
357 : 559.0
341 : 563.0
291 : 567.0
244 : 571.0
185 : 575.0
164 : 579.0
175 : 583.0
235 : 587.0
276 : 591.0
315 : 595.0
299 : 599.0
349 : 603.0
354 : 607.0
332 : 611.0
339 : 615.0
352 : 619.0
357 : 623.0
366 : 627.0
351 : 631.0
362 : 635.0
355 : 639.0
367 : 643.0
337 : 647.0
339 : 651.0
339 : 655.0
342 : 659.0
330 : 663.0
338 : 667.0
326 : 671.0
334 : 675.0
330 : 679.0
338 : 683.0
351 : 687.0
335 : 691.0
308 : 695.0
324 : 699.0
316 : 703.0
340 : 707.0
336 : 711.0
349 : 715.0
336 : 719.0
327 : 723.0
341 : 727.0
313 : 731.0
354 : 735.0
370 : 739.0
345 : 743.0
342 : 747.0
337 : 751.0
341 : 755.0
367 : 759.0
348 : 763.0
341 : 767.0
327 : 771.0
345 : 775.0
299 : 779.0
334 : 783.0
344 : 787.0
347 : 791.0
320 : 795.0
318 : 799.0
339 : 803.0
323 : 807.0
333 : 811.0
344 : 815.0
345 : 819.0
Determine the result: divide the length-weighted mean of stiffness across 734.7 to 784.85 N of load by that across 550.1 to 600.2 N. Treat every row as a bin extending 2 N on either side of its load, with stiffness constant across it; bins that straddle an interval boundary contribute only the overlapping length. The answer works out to 1.25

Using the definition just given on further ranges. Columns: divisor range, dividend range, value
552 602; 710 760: 1.26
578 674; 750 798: 1.05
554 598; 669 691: 1.27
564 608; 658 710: 1.26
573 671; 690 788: 1.07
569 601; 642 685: 1.43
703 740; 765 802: 0.98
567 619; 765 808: 1.20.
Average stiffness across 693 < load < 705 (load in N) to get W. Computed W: 316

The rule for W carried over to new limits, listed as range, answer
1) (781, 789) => 339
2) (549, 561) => 355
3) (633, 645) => 361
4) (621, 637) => 359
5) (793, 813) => 327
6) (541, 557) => 348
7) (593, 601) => 307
